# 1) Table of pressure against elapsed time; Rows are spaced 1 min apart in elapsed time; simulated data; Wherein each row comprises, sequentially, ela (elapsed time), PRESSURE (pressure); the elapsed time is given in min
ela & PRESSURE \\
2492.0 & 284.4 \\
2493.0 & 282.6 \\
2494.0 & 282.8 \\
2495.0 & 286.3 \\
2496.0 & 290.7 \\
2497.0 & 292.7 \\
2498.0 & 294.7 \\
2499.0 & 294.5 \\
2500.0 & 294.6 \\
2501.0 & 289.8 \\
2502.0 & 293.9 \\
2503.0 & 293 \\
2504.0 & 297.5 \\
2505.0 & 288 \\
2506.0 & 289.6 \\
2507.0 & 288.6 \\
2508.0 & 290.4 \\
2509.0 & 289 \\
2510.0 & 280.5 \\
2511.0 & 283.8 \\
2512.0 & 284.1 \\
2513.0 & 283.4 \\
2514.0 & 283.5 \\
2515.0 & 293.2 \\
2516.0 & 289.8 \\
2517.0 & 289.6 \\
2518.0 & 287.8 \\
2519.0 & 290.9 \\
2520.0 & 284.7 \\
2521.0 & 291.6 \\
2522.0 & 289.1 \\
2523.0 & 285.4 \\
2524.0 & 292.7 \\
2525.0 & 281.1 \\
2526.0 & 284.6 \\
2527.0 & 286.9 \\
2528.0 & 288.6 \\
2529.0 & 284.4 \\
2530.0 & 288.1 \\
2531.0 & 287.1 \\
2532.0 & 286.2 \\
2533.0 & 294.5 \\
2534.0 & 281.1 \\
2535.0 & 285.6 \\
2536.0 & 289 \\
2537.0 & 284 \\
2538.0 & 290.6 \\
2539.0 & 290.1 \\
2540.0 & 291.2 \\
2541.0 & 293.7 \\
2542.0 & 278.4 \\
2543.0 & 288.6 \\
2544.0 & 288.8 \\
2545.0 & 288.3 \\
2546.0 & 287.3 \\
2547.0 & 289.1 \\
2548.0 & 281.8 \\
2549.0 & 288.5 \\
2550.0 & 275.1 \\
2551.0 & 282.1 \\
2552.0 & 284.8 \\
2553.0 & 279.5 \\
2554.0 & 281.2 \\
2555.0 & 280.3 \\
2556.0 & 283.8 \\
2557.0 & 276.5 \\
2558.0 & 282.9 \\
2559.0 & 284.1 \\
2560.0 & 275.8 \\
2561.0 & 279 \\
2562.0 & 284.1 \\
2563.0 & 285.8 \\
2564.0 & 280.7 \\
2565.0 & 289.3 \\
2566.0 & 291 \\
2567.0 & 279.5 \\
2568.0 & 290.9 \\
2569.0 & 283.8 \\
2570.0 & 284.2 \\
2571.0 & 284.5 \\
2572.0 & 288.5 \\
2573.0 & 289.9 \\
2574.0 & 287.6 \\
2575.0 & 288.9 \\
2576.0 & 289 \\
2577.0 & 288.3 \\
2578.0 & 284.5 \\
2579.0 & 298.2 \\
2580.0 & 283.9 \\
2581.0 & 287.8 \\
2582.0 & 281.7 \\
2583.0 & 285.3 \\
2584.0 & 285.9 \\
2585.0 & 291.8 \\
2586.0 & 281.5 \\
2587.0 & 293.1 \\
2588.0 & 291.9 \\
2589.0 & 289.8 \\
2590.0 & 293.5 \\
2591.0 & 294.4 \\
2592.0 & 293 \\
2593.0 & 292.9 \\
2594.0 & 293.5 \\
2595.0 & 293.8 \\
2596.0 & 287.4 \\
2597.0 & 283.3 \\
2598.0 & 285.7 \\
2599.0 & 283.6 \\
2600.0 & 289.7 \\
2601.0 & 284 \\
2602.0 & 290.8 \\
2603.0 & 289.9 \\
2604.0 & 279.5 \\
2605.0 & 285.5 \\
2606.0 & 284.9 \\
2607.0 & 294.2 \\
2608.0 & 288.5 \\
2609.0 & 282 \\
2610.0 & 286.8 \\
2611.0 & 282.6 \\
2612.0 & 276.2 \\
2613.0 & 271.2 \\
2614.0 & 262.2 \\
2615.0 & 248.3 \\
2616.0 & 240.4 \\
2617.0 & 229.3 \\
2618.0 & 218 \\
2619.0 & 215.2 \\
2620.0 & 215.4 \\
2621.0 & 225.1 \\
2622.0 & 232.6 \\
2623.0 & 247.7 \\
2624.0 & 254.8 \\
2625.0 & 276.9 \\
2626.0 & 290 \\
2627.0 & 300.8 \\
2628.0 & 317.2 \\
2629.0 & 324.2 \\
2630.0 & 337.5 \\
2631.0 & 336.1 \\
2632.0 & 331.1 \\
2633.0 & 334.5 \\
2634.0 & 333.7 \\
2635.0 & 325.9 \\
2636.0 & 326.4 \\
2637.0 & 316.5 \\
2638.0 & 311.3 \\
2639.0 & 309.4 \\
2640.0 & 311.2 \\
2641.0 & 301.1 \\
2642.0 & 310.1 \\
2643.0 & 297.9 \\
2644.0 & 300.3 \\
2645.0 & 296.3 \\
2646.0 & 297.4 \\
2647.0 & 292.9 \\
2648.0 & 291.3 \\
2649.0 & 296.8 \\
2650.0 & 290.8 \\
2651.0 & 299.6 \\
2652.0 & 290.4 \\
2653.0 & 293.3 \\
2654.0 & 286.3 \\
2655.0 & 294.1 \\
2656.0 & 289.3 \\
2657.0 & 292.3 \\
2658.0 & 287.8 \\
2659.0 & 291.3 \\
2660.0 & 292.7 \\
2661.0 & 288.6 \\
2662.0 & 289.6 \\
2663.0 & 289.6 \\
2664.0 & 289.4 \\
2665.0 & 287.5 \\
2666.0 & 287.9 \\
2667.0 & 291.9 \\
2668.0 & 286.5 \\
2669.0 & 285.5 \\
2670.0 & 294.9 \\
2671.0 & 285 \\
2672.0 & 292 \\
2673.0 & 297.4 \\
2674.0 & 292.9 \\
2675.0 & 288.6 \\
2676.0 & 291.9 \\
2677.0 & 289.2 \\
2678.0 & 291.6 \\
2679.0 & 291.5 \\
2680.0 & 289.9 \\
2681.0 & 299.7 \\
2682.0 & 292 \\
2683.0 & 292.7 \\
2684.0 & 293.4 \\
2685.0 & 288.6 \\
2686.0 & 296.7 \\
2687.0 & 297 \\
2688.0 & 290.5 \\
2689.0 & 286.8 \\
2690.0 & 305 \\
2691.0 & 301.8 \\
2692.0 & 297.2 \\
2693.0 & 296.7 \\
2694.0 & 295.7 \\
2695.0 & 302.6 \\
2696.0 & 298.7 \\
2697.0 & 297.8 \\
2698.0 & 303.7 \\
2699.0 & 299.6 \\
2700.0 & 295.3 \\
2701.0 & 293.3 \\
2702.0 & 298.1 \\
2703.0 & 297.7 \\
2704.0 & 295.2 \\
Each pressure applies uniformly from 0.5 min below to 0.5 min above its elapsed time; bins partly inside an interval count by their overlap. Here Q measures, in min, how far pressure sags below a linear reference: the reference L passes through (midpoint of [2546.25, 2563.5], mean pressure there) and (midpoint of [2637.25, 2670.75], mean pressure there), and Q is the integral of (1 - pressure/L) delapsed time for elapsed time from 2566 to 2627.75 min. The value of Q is 1.9 min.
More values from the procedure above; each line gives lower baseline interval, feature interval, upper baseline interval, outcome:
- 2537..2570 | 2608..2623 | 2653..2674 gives 2.0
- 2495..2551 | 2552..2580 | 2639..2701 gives 0.5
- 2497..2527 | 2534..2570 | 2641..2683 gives 0.6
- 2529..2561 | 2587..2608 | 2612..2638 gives -0.5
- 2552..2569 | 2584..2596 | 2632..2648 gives 0.1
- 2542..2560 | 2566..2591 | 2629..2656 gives 0.2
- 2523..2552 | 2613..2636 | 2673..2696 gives 1.0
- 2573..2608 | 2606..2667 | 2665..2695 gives 0.6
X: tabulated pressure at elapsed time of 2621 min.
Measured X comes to 225.1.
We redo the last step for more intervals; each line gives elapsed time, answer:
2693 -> 296.7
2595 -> 293.8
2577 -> 288.3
